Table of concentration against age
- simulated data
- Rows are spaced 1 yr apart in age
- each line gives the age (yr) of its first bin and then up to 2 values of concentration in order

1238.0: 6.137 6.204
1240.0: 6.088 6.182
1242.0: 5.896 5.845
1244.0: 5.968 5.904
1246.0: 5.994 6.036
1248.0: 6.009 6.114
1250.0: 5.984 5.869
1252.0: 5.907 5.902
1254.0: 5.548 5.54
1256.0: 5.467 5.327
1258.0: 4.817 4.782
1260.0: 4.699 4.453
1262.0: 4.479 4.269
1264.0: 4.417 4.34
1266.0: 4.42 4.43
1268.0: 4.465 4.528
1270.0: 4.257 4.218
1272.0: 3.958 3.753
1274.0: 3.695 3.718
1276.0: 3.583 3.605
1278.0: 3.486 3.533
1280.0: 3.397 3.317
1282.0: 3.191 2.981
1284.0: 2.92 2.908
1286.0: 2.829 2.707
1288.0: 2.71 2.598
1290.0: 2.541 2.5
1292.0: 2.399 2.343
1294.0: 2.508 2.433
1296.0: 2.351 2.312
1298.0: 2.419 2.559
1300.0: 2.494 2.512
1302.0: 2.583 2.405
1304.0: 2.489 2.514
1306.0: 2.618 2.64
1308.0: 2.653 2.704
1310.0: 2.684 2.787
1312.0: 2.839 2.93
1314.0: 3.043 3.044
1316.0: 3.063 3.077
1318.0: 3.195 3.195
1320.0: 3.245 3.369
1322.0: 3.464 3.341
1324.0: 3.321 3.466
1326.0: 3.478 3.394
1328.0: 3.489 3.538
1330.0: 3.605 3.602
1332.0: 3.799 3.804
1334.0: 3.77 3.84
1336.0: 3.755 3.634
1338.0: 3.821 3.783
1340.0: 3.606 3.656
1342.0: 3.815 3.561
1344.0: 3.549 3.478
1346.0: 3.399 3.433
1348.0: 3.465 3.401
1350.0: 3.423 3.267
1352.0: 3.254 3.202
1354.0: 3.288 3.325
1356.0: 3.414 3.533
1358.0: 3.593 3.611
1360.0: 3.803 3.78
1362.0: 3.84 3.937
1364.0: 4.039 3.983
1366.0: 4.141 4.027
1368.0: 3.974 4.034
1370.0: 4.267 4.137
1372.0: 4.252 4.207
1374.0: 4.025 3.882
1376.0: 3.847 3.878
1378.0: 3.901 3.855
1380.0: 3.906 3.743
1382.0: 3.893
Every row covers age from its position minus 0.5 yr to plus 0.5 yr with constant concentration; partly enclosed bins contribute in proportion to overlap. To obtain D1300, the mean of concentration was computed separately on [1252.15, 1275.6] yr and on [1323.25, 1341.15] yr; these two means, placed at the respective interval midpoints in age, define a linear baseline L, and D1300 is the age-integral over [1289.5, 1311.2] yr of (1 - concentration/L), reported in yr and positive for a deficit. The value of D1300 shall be 8.3 yr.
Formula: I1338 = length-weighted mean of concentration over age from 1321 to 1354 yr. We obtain 3.54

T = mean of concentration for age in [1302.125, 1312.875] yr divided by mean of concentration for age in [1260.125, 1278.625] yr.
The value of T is 0.6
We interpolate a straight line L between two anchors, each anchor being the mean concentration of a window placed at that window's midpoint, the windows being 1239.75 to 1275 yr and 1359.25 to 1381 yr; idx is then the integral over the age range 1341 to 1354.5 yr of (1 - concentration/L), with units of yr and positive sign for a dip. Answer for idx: 2.47 yr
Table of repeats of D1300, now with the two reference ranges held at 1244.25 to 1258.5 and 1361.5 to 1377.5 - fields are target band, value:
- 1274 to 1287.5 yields 5.2 yr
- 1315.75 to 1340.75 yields 6.0 yr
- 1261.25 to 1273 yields 2.6 yr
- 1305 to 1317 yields 5.1 yr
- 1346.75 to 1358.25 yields 2.4 yr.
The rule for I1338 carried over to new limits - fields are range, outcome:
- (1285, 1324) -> 2.75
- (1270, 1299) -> 3.05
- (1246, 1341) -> 3.63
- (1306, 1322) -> 2.97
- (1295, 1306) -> 2.47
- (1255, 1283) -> 4.17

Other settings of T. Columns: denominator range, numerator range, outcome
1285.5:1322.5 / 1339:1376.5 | 1.36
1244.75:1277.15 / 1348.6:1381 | 0.78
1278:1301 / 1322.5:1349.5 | 1.31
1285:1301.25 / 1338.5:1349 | 1.41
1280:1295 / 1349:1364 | 1.28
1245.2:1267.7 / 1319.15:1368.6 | 0.69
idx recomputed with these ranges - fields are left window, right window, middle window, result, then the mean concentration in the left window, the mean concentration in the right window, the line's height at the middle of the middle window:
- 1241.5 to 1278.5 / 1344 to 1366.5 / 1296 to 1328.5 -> 9.8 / 4.91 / 3.57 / 4.18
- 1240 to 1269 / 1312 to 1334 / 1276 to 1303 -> 9.7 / 5.32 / 3.35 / 4.32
